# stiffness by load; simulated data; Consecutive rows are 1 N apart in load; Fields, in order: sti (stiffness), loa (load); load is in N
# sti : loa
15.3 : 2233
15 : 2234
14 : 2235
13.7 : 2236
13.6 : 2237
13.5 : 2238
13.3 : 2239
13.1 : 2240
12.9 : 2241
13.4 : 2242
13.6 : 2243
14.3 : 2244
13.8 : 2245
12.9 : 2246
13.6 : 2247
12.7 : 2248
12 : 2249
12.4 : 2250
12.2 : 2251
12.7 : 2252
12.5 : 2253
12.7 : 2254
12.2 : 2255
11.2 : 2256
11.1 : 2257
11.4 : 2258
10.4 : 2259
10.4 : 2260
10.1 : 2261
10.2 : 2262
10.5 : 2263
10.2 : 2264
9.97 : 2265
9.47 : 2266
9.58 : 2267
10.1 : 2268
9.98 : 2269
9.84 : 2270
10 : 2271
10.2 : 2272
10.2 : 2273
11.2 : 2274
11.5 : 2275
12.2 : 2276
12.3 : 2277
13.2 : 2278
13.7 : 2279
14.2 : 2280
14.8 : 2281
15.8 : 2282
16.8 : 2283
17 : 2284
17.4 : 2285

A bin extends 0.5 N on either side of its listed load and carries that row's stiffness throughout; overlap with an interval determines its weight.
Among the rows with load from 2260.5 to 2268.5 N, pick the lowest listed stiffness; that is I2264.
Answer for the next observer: 9.47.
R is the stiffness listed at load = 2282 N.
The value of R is 15.8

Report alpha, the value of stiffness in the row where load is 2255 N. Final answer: 12.2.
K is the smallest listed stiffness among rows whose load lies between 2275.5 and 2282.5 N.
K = 12.2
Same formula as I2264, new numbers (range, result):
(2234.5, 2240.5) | 13.1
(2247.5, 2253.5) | 12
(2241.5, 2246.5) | 12.9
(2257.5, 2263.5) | 10.1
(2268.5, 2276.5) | 9.84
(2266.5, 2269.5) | 9.58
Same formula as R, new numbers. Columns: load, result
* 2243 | 13.6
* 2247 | 13.6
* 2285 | 17.4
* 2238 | 13.5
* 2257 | 11.1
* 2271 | 10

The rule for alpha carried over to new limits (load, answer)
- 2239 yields 13.3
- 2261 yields 10.1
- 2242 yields 13.4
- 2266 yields 9.47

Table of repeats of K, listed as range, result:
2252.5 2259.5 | 10.4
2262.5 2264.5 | 10.2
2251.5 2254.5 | 12.5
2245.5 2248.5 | 12.7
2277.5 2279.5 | 13.2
